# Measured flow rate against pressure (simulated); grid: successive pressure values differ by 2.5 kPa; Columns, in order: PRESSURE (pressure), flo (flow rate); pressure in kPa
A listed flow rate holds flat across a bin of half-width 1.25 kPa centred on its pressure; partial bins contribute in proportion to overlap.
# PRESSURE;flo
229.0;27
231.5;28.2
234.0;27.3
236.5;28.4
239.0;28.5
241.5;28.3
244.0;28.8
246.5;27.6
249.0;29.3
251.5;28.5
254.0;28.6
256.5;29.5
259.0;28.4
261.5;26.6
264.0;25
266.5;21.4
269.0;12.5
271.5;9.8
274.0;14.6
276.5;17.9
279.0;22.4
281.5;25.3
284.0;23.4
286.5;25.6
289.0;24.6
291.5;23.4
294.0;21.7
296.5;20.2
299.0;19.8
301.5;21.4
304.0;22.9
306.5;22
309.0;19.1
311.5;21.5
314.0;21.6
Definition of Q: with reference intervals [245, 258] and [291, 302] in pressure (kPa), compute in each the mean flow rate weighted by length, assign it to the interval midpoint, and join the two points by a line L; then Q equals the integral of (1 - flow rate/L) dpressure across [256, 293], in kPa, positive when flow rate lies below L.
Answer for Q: 4.3 kPa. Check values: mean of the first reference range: 28.7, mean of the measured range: 21.9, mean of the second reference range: 21.1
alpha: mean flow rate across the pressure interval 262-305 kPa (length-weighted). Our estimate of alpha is 20.8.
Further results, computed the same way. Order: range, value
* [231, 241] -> 28.1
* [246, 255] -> 28.6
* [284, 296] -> 23.6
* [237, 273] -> 25.2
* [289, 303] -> 21.6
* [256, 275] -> 20.7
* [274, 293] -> 22.6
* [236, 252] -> 28.5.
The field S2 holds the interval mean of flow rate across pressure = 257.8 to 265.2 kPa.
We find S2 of 26.7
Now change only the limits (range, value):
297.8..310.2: 21.1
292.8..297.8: 20.9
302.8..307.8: 22.4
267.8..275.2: 12.3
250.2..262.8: 28.3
